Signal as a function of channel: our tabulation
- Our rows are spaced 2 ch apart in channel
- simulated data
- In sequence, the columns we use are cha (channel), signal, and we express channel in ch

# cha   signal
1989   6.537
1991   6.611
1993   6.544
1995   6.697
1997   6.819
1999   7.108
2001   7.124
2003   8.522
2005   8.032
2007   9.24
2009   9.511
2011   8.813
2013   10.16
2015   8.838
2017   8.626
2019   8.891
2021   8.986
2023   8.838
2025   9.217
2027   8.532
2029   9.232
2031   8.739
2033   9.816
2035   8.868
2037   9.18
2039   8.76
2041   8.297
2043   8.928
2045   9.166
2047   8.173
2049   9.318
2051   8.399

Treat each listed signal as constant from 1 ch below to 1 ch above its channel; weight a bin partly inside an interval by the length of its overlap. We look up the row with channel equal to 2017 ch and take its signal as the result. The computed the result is 8.626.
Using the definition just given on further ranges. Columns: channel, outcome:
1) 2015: 8.838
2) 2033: 9.816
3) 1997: 6.819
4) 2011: 8.813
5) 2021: 8.986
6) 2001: 7.124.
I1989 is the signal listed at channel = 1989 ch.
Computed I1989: 6.537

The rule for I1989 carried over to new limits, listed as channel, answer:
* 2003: 8.522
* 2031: 8.739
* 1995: 6.697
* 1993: 6.544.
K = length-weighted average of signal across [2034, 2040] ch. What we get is 8.94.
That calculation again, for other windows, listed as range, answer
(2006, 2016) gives 9.31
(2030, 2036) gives 9.14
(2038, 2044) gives 8.66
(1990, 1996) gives 6.62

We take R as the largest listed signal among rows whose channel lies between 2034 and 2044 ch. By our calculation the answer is 9.18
